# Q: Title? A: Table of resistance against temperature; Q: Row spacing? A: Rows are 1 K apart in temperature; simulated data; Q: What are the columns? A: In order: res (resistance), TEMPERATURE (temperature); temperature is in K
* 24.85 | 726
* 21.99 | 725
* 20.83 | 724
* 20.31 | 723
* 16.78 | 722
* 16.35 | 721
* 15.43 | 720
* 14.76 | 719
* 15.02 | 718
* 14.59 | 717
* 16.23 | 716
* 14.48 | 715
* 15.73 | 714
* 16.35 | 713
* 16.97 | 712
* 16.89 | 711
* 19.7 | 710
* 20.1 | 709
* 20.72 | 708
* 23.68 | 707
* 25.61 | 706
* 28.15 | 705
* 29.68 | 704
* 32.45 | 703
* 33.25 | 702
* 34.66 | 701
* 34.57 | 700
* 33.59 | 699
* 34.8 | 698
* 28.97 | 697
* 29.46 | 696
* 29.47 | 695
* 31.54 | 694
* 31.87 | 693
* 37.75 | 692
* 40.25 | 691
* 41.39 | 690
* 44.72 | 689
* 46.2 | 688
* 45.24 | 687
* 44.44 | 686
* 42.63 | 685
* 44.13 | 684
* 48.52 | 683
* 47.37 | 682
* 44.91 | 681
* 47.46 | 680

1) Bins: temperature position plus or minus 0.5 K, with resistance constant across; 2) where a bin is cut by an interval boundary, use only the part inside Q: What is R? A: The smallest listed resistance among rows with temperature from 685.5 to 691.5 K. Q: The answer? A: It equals 40.25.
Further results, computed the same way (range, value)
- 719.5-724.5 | 15.43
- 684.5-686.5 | 42.63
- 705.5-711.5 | 16.89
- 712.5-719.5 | 14.48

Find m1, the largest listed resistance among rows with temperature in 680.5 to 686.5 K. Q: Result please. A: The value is 48.52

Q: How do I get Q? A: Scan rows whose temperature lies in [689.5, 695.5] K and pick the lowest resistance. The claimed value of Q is 29.47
